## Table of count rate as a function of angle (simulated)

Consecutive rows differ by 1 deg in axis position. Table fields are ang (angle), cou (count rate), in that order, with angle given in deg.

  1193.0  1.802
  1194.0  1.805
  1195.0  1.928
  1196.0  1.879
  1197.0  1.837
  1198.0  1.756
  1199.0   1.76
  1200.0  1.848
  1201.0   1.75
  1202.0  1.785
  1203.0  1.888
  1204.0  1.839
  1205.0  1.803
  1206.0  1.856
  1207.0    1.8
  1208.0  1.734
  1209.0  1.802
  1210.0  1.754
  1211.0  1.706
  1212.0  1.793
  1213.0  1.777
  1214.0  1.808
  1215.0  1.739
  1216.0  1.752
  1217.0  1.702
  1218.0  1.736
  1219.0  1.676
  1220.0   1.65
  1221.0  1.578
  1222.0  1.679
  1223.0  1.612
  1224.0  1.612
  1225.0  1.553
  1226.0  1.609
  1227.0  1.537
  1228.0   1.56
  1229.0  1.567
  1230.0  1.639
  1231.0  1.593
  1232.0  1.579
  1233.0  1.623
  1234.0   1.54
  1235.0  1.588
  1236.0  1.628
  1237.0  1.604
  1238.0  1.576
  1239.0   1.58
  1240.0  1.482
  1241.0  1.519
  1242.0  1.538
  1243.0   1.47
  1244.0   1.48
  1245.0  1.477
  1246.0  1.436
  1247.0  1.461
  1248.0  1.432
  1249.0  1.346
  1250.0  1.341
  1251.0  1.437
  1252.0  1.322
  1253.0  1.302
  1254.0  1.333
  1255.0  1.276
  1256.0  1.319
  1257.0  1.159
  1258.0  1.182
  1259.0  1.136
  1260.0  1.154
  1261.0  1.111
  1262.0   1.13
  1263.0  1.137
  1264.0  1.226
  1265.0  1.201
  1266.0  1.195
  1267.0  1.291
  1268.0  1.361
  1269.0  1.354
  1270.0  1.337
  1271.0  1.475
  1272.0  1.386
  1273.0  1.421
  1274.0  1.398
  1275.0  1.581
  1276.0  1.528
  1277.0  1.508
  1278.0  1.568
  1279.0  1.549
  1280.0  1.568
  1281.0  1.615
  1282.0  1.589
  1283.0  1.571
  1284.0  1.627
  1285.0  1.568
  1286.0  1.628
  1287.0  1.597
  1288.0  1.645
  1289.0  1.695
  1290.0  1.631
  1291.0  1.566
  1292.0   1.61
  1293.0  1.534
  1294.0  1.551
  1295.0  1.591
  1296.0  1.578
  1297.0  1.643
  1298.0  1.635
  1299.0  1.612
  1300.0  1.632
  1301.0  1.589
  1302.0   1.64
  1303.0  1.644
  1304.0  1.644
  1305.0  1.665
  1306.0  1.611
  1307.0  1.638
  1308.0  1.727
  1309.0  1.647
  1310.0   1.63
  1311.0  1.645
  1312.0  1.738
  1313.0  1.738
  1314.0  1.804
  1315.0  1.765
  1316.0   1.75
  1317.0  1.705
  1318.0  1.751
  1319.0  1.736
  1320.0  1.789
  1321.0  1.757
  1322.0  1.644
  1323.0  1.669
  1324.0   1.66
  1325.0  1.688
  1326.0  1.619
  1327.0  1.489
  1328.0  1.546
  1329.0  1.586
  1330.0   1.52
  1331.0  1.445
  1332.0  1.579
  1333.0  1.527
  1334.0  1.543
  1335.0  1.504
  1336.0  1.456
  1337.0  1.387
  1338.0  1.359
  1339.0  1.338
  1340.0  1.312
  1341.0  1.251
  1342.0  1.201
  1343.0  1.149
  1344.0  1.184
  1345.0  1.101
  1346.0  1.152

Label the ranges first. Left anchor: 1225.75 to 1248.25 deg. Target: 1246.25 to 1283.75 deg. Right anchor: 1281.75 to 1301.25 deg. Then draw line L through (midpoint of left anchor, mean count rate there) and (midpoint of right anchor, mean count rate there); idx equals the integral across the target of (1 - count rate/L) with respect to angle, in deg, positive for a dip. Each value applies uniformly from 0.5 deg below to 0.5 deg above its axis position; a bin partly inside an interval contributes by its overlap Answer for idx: 5.1 deg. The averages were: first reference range 1.54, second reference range 1.6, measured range 1.36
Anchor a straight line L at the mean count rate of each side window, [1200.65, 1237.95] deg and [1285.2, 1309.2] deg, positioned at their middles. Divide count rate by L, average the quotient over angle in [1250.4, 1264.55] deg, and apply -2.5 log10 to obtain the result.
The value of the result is 0.32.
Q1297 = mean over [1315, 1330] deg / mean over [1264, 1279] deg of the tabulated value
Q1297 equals 1.19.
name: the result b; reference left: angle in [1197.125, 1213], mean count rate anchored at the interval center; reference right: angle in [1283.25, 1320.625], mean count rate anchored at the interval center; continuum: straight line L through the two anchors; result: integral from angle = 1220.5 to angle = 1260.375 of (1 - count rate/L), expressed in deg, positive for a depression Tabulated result 6.19 deg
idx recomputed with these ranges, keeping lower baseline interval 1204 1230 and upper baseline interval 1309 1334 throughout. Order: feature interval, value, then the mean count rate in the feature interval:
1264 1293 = 3.02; 1.5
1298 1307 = 0.17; 1.63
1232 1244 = 0.94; 1.56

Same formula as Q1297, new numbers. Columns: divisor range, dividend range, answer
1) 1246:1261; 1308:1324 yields 1.32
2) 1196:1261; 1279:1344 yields 1.00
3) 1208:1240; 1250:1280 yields 0.81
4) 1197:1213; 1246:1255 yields 0.76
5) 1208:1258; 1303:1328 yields 1.08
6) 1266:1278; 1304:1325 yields 1.20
